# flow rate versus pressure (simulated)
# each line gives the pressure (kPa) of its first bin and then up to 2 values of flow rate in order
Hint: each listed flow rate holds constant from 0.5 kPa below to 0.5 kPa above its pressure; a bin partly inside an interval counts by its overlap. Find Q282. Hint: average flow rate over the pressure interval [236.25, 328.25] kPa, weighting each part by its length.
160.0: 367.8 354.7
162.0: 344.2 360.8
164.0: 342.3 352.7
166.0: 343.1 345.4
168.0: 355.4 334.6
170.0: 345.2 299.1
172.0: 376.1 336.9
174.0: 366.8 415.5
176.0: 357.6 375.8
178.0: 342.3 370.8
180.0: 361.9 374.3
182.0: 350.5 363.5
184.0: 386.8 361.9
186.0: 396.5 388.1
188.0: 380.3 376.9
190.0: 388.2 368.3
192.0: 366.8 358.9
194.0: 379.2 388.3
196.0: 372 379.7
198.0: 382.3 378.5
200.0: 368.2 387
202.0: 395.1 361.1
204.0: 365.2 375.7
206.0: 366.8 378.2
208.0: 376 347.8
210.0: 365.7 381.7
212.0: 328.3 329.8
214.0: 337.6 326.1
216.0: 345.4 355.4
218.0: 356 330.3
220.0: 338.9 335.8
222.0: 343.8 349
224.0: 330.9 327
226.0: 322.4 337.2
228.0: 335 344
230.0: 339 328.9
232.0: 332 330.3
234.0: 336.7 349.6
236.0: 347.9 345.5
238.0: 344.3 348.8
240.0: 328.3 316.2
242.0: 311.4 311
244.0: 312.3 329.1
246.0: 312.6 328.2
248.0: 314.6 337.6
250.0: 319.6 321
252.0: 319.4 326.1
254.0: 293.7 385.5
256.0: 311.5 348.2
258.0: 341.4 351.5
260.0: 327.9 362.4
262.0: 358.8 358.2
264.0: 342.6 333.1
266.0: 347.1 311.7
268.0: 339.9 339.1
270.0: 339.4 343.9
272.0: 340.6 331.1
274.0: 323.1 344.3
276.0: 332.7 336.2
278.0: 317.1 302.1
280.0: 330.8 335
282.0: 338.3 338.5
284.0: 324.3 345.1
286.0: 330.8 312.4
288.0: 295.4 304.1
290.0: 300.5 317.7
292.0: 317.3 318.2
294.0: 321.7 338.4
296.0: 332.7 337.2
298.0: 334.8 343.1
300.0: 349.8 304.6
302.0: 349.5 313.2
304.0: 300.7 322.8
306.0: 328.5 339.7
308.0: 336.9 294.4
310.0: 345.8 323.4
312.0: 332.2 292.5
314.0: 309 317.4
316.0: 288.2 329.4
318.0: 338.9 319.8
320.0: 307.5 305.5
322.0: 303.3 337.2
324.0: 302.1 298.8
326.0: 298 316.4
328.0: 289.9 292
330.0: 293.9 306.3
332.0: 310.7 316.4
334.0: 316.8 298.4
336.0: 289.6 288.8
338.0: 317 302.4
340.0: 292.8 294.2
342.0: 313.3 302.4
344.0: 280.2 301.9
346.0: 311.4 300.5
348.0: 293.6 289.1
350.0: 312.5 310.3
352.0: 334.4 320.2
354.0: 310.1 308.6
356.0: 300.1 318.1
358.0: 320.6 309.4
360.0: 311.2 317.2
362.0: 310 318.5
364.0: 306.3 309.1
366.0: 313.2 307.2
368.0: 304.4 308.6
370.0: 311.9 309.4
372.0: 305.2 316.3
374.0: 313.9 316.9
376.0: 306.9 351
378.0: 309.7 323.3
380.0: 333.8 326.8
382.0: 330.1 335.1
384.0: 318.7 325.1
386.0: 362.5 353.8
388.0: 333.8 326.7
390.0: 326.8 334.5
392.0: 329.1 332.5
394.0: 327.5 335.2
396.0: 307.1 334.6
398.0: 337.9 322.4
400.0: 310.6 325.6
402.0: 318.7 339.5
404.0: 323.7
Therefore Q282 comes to 326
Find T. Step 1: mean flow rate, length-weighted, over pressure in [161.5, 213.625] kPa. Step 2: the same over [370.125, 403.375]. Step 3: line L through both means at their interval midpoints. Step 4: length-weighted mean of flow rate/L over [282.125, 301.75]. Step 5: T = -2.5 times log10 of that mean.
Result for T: 0.06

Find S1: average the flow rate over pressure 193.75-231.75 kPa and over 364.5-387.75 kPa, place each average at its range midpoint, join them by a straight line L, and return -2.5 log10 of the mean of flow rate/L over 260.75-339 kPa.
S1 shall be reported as 0.05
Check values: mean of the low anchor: 355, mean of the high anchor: 322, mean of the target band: 322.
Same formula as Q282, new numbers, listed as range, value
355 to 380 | 314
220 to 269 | 334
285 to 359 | 313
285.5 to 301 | 323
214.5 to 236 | 338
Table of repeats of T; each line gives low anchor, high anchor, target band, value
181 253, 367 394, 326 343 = 0.10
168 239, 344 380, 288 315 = 0.02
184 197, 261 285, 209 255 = 0.07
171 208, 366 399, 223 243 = 0.09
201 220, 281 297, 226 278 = 0.02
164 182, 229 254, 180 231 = -0.05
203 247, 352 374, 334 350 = 0.06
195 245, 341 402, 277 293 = 0.05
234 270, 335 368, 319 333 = 0.03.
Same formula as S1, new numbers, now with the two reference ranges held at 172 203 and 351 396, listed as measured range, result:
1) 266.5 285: 0.05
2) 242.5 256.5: 0.11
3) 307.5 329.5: 0.08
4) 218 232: 0.08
